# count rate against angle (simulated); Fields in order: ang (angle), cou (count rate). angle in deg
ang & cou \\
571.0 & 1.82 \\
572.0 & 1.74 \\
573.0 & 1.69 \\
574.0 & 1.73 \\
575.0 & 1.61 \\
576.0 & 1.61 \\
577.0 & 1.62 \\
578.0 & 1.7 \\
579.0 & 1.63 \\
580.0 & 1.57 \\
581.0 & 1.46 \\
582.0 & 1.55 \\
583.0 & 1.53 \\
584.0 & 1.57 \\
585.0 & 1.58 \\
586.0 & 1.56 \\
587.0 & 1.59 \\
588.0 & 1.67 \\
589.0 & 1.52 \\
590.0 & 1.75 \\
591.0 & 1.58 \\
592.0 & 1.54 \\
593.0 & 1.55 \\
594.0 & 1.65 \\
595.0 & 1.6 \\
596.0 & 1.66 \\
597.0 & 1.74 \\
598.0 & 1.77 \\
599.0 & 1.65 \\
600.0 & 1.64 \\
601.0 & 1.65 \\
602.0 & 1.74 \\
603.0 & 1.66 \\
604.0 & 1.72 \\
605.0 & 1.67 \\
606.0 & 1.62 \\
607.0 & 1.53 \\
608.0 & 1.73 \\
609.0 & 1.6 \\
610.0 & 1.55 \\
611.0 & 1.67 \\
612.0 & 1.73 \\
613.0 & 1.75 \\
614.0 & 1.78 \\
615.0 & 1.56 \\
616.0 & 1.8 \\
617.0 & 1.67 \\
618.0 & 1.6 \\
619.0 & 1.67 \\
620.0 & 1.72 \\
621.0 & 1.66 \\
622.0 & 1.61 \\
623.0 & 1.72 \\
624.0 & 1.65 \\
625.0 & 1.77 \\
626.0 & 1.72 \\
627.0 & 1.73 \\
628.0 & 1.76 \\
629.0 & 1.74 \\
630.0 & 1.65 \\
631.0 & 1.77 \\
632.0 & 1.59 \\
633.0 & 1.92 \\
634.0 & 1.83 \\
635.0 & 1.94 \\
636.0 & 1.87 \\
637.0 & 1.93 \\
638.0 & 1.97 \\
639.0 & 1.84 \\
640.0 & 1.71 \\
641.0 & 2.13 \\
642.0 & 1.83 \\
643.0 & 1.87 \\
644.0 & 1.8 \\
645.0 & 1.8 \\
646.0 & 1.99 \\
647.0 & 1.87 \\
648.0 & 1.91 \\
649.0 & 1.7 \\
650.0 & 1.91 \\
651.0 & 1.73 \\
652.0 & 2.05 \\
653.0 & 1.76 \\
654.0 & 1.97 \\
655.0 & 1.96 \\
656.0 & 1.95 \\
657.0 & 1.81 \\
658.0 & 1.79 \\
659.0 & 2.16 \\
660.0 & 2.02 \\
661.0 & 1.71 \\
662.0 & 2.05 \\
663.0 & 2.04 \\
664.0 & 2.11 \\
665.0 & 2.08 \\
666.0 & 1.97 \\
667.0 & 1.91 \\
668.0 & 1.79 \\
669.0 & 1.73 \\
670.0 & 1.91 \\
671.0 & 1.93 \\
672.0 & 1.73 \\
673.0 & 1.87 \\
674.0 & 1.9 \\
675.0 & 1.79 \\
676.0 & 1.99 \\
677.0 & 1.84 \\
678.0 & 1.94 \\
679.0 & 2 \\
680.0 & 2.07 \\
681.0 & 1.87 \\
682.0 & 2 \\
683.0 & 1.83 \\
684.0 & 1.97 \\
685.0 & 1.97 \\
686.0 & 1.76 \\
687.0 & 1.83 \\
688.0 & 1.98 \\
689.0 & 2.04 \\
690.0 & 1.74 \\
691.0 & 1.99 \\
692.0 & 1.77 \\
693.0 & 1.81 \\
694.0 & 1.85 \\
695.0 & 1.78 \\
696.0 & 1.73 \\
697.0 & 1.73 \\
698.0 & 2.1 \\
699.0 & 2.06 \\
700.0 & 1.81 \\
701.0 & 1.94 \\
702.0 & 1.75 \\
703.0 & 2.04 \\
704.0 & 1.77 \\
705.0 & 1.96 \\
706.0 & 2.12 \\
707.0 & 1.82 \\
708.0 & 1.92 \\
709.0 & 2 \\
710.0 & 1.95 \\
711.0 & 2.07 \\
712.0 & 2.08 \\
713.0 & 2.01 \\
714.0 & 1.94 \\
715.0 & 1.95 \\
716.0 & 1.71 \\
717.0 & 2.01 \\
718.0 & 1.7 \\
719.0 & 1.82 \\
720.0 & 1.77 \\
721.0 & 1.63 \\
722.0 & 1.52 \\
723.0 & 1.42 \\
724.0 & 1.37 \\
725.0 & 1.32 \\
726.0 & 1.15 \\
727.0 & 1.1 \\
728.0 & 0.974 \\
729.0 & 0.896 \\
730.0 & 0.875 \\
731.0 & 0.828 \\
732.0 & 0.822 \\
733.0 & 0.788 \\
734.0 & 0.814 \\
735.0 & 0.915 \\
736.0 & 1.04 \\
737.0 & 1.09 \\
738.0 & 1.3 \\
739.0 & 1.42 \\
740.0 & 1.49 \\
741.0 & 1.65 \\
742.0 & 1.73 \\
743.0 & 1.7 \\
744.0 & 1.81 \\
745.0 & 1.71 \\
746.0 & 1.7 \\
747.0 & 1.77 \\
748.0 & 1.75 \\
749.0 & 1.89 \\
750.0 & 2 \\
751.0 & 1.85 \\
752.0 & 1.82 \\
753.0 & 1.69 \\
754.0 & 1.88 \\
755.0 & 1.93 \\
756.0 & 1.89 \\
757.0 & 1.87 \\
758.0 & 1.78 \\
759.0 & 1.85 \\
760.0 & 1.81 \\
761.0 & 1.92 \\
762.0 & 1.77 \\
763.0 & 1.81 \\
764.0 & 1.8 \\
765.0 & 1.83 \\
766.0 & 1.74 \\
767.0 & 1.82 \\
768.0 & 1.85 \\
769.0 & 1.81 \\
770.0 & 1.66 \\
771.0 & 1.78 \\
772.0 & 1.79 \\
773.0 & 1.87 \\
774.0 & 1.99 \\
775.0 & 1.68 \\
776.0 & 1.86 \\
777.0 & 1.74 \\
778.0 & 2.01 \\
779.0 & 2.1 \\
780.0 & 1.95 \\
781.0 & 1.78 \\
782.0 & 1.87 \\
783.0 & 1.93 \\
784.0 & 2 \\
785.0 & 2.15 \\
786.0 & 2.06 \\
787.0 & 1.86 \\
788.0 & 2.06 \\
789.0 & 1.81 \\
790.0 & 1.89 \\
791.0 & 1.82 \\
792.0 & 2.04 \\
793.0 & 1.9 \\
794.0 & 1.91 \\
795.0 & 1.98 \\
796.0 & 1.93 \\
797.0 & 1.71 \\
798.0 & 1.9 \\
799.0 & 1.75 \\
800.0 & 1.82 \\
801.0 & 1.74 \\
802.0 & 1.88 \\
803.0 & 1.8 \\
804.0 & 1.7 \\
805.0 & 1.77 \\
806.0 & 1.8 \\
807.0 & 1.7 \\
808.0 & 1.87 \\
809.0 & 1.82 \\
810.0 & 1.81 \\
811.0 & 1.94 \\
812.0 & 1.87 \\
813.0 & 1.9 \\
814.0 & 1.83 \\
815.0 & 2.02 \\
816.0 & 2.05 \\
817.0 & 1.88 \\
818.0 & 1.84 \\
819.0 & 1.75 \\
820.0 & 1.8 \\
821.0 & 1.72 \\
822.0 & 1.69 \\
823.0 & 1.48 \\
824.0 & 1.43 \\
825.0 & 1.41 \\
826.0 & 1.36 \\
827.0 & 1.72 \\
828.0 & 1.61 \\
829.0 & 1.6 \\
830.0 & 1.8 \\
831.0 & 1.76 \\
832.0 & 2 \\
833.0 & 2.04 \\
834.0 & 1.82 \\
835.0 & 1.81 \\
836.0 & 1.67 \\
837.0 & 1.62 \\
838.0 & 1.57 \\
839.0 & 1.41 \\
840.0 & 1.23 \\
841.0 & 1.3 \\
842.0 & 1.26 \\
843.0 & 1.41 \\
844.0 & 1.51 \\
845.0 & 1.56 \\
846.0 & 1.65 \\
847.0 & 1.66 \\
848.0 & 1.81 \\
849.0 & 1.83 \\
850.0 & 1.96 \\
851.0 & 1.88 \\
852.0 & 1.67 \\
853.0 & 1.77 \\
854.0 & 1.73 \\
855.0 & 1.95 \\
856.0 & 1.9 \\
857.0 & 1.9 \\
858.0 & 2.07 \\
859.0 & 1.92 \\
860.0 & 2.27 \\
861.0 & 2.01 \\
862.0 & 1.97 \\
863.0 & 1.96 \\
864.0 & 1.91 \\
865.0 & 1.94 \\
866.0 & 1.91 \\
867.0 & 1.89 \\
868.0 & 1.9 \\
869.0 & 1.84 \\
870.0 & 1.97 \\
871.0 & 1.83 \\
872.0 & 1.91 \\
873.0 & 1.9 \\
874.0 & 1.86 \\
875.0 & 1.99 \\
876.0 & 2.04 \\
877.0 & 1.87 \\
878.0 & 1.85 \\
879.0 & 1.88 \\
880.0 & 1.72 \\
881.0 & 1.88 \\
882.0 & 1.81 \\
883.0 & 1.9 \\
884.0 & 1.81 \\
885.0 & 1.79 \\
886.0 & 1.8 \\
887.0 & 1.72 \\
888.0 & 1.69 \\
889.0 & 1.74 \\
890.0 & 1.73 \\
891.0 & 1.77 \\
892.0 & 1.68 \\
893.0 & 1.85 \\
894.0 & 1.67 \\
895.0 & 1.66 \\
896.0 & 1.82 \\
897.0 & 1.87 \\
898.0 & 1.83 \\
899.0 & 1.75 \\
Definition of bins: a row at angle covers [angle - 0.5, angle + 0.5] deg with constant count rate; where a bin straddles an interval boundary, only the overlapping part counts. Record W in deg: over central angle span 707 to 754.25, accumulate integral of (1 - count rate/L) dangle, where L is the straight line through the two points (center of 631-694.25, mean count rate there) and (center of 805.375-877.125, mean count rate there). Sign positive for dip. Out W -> 7.78 deg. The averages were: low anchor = 1.89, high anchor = 1.78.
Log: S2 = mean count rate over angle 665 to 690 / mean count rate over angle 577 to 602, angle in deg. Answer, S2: 1.18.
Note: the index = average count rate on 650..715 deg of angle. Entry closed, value 1.92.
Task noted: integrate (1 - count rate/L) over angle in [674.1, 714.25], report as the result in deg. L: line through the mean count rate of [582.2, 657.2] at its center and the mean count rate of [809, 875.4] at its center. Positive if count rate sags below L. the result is -3.87 deg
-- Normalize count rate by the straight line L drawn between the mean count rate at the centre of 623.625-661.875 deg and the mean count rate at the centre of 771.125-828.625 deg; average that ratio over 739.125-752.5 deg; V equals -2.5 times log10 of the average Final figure 0.05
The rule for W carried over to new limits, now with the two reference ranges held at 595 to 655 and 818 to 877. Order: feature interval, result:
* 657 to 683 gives -2.5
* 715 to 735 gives 5.2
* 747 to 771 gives -0.9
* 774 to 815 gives -2.7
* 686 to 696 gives -0.5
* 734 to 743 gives 2.2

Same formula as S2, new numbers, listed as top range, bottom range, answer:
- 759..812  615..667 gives 1.01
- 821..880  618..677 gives 0.96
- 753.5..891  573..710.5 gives 1.01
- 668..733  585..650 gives 1.02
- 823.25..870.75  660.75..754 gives 1.01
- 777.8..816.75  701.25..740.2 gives 1.24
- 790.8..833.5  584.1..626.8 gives 1.08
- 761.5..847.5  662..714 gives 0.93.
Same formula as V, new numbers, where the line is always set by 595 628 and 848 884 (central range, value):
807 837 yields 0.06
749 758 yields -0.04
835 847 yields 0.25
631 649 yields -0.10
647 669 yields -0.12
